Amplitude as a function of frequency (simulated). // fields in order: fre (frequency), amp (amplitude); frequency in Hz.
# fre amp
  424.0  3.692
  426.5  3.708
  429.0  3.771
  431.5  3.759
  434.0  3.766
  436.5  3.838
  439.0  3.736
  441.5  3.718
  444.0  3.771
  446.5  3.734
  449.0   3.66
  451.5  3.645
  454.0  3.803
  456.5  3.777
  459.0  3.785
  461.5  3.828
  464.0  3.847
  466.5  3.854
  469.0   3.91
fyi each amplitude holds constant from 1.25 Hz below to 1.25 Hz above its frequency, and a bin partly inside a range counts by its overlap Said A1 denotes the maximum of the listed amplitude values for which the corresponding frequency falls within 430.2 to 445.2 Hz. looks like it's 3.838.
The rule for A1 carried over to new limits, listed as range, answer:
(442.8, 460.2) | 3.803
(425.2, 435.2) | 3.771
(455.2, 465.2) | 3.847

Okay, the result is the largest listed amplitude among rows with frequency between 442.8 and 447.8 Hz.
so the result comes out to 3.771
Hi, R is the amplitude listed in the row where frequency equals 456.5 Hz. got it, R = 3.777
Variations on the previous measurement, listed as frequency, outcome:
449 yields 3.66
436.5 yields 3.838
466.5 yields 3.854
